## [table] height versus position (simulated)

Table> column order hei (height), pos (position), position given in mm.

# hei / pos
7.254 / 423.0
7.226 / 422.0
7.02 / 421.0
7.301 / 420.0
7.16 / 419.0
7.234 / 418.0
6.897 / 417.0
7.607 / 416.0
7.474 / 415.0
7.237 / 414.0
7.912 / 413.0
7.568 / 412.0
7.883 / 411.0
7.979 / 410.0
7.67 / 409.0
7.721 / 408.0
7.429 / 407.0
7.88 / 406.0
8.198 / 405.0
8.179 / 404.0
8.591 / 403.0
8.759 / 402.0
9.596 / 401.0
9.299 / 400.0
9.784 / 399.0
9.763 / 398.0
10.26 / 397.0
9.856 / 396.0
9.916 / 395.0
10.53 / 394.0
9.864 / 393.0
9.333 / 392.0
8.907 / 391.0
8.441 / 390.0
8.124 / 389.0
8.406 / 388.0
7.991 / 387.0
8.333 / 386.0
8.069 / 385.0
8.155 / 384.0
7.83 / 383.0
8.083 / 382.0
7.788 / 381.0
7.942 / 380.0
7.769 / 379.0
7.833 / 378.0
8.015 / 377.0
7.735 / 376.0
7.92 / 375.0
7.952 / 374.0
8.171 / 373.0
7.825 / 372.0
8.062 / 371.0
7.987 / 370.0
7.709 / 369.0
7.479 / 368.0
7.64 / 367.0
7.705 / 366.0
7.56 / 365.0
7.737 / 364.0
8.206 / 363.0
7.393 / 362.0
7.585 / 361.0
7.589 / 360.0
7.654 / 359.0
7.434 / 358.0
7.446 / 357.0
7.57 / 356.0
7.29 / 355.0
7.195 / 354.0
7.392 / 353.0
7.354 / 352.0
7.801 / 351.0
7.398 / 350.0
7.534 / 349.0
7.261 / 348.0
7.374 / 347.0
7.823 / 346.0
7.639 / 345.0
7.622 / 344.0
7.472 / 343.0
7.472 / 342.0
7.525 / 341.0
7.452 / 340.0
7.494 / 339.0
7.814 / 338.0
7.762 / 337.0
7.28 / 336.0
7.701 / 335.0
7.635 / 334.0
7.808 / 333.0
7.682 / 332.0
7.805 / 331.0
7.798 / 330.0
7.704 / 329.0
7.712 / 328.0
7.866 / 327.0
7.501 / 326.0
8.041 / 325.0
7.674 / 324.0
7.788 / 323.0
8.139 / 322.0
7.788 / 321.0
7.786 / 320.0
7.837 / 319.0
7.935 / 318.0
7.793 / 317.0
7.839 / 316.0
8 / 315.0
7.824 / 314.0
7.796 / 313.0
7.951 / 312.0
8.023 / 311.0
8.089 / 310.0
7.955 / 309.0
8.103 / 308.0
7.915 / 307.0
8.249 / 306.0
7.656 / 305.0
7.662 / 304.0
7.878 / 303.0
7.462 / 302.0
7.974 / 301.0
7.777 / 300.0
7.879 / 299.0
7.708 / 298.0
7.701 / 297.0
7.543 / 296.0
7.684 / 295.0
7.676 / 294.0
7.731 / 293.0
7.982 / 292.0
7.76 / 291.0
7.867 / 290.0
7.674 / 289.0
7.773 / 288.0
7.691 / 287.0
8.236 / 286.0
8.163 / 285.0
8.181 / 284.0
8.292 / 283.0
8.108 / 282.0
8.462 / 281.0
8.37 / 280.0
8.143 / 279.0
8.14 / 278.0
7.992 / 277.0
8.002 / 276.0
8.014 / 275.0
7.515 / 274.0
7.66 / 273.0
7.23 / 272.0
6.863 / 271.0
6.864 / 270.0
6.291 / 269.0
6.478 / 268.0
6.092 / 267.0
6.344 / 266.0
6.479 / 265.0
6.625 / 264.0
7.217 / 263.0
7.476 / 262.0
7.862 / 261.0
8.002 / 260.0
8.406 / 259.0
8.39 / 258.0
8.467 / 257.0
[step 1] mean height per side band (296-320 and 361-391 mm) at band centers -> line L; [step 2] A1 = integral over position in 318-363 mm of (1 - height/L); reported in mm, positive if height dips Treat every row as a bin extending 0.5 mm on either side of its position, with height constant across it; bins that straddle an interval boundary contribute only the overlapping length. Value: 1.6 mm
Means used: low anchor 7.86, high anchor 7.94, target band 7.62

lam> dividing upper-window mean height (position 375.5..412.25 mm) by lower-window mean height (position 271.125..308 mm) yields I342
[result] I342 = 1.08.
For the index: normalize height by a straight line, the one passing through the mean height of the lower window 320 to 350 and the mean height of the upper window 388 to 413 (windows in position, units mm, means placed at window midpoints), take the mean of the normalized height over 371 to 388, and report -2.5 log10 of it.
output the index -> 0.06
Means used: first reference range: 7.66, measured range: 7.98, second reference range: 8.79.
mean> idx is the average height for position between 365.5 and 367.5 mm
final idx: 7.67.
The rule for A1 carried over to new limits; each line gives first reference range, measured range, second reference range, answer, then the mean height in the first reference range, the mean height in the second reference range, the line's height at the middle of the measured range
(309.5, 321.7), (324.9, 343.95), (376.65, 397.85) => 1.0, 7.89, 8.66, 8.1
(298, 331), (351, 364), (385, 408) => 1.4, 7.85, 8.93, 8.42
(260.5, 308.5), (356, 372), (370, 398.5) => 1.3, 7.63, 8.52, 8.34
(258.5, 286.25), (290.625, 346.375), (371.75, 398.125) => 1.3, 7.55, 8.54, 7.95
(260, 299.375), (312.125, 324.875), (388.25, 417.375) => 0.1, 7.59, 8.58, 7.9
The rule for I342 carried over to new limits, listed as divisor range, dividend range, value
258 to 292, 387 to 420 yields 1.11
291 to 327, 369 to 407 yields 1.09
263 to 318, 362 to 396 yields 1.07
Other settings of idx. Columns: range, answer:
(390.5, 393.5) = 9.37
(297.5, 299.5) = 7.79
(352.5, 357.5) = 7.38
